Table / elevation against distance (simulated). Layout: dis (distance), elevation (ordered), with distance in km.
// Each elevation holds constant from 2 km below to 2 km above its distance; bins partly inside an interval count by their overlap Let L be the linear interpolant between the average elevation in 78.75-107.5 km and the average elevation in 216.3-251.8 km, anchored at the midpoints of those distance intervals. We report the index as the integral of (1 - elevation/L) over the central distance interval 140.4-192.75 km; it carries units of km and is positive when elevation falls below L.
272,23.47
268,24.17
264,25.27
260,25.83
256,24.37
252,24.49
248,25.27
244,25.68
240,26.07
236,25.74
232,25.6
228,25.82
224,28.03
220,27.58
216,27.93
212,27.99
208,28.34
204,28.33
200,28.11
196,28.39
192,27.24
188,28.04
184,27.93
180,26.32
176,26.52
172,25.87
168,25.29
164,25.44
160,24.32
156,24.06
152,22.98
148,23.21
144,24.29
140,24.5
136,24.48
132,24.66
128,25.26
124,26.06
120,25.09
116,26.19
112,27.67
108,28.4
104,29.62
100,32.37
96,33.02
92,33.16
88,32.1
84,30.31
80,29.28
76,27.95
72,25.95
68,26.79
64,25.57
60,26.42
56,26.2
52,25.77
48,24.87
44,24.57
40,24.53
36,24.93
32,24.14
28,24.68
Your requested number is 5.8 km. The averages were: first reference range 31.3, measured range 25.4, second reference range 26.2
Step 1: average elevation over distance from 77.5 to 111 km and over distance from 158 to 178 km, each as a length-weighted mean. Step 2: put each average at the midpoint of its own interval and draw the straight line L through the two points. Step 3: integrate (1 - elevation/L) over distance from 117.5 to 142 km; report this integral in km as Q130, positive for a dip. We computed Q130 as 2.82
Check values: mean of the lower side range 30.9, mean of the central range 25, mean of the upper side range 25.5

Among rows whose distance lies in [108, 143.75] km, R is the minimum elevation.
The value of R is 24.48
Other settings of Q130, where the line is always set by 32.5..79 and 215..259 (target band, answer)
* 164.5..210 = -2.3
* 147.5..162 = 1.2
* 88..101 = -3.5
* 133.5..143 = 0.5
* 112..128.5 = 0.0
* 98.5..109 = -1.8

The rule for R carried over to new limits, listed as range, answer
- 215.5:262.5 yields 24.37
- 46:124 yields 24.87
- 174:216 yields 26.32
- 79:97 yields 29.28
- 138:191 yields 22.98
